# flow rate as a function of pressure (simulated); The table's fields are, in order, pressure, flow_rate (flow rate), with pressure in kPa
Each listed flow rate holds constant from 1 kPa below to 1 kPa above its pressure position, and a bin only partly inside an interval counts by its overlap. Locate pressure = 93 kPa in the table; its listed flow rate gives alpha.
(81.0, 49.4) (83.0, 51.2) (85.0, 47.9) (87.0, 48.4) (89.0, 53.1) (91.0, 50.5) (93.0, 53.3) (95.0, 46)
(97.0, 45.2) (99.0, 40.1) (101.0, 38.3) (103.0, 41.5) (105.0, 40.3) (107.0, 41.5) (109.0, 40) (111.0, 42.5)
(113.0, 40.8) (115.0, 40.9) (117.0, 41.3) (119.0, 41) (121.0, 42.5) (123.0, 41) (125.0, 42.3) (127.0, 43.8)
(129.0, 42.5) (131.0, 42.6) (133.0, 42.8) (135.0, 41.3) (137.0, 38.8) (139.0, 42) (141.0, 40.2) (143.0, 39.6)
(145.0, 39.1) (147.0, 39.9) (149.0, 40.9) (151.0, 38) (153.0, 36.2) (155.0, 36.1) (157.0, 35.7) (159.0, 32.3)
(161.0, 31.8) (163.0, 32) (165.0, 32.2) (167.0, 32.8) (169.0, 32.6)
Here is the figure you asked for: 53.3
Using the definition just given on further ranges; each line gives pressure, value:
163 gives 32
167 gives 32.8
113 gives 40.8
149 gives 40.9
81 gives 49.4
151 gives 38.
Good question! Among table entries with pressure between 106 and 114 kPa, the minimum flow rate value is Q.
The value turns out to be 40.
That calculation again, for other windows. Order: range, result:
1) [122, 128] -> 41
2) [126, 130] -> 42.5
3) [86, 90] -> 48.4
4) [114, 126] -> 40.9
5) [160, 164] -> 31.8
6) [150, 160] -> 32.3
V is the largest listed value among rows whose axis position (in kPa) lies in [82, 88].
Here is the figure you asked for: 51.2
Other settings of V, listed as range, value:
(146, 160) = 40.9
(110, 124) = 42.5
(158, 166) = 32.3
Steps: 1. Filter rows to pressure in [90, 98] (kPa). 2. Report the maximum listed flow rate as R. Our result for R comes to 53.3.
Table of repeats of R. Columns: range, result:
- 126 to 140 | 43.8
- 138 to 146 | 42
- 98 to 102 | 40.1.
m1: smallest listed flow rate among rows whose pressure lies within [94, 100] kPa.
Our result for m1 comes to 40.1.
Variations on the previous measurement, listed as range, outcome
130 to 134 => 42.6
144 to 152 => 38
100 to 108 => 38.3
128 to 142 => 38.8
